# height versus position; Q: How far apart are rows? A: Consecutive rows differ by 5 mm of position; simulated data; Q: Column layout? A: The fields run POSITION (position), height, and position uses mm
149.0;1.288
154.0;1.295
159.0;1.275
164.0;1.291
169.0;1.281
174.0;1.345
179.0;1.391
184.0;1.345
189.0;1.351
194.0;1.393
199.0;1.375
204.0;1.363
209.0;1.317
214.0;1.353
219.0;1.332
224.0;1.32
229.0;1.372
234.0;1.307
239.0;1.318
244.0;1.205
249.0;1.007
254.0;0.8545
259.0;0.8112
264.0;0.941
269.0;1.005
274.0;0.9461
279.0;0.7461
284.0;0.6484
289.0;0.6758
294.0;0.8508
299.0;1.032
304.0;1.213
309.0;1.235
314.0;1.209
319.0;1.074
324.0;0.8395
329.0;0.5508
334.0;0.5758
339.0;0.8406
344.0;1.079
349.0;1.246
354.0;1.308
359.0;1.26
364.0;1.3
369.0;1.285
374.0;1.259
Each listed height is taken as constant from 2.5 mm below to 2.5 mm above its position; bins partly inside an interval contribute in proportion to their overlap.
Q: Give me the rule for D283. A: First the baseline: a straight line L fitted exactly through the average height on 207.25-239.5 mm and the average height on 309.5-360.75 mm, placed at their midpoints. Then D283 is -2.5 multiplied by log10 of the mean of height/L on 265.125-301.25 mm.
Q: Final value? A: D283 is 0.34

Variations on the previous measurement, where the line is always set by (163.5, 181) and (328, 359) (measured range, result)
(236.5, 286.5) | 0.21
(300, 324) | -0.09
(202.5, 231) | -0.09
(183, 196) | -0.06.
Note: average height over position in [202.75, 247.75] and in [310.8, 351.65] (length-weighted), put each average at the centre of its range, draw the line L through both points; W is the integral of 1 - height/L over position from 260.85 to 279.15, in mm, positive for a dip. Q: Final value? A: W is 3.6 mm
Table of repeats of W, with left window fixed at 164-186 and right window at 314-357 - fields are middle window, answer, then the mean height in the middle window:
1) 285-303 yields 3.2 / 0.866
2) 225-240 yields -1.7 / 1.33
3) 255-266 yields 2.6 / 0.87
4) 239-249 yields -0.1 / 1.18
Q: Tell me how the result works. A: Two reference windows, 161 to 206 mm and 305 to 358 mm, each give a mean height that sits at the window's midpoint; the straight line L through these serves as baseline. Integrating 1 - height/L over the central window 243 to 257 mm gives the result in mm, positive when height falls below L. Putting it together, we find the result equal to 2.4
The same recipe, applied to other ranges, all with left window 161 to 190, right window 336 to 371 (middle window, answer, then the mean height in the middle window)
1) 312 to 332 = 5.0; 0.902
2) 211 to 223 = -0.4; 1.34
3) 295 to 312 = 1.2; 1.13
